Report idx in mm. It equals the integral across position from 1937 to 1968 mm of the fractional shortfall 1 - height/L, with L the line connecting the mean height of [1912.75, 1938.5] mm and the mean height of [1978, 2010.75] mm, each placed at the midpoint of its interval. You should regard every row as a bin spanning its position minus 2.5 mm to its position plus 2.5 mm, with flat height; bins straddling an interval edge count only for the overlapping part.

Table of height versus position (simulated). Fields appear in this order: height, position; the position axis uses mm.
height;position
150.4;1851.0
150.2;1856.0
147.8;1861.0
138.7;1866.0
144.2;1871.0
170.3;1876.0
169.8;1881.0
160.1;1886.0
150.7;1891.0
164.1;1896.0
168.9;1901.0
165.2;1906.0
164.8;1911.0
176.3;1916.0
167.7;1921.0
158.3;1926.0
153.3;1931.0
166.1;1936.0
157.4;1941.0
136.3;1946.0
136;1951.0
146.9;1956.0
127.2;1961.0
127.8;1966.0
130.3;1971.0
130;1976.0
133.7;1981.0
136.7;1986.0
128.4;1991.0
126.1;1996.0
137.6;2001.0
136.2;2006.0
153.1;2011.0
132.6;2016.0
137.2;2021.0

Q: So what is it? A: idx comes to 2.6 mm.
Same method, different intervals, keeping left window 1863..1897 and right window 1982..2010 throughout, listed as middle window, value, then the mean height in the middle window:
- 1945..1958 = 0.26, 140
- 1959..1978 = 1.44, 129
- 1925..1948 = -1.39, 154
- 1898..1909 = -1.08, 167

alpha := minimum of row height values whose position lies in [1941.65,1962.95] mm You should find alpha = 127.2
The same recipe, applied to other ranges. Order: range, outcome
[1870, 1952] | 136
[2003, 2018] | 132.6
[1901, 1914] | 164.8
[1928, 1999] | 126.1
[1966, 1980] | 127.8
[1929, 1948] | 136.3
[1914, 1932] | 153.3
